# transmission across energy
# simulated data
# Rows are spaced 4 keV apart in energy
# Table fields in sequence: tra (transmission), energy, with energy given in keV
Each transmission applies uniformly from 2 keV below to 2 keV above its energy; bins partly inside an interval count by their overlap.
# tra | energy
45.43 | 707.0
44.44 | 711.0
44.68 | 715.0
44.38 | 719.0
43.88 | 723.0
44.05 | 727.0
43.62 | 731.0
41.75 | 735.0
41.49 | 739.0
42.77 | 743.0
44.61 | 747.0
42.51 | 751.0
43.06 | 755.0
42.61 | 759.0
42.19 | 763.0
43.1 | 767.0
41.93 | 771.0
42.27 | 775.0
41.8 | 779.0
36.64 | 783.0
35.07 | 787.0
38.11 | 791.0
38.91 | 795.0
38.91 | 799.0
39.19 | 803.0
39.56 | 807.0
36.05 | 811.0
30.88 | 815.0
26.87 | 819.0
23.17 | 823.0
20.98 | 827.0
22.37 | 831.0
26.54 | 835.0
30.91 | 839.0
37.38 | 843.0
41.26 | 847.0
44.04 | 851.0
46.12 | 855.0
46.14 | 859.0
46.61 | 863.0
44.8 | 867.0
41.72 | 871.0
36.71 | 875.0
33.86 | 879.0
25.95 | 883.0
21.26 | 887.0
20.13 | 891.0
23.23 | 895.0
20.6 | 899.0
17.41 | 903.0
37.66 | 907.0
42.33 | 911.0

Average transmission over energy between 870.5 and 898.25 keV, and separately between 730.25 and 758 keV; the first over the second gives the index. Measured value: 0.65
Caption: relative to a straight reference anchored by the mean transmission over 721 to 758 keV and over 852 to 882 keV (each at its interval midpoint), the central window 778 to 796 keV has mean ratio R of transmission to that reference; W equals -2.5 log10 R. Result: 0.128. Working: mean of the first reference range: 43.1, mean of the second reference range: 41.8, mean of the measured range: 37.9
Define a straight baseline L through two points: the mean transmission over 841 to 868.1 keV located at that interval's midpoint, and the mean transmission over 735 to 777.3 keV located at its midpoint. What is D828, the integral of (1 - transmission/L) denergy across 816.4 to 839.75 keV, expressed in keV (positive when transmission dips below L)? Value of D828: 9.9 keV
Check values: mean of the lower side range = 42.6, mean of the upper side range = 43.7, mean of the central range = 25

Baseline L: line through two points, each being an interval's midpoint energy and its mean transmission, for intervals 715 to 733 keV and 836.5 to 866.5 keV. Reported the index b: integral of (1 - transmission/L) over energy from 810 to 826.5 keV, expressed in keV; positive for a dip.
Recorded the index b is 5.55 keV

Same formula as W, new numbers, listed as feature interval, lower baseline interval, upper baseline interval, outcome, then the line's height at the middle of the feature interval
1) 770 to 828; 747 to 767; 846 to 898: 0.142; 40.3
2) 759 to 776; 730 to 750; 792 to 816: -0.049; 40.5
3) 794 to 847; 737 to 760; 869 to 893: 0.128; 35.8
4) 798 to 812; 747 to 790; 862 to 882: 0.058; 40.7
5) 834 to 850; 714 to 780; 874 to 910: -0.099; 32.2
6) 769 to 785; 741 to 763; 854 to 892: 0.027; 41.7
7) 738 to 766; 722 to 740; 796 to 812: -0.028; 41.7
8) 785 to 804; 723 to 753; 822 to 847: -0.111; 34.3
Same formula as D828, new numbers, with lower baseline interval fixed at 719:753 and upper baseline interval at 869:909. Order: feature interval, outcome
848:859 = -4.7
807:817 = 0.3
